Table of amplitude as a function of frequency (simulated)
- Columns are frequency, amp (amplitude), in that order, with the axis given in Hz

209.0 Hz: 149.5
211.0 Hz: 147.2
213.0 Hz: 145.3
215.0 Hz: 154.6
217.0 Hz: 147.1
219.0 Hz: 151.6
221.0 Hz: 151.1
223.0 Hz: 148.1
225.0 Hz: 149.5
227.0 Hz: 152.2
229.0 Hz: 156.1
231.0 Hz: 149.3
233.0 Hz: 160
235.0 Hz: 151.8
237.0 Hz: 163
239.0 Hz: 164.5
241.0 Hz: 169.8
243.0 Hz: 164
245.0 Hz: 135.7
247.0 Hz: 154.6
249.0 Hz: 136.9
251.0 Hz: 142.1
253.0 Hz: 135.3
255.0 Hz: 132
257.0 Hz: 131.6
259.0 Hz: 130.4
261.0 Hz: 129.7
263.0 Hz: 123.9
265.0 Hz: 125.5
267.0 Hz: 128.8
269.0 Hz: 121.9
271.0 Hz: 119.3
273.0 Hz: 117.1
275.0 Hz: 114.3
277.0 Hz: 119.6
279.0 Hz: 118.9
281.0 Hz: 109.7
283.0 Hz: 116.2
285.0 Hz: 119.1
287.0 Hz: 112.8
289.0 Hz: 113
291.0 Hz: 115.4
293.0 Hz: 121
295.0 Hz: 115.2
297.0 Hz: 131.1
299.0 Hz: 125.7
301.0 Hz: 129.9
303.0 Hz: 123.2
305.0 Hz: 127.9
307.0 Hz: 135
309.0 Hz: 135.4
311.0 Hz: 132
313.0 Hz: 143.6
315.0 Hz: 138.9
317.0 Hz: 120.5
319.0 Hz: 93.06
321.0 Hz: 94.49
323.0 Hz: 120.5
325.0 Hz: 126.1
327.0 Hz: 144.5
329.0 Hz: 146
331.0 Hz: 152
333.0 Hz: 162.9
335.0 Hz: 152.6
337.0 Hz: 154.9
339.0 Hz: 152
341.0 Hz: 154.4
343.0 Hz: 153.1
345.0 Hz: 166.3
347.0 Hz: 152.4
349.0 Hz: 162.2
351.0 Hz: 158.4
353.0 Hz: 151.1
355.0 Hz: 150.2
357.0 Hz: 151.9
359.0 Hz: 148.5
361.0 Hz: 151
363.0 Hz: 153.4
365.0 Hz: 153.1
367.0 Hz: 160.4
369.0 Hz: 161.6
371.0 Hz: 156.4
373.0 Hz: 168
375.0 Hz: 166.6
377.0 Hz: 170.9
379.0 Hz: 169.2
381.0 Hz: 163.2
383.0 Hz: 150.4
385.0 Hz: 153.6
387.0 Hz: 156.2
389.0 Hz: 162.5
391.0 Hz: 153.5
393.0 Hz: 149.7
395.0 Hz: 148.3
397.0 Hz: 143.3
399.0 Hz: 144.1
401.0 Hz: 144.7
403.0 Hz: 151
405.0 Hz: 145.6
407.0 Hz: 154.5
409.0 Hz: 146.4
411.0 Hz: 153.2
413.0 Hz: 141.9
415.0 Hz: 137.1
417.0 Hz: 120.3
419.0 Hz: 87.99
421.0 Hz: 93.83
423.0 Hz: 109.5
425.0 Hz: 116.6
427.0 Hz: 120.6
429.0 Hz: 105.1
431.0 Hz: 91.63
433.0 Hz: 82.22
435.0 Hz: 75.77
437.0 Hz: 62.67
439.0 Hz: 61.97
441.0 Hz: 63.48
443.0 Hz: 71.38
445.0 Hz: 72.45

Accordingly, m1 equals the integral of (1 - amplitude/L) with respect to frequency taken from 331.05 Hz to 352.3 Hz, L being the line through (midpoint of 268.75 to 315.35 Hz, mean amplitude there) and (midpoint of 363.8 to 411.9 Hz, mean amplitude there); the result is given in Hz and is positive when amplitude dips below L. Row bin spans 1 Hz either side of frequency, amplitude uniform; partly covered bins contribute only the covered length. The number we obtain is -2.6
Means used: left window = 123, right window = 155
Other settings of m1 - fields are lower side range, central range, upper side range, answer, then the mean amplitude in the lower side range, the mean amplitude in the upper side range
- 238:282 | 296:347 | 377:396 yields 2.8 Hz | 133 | 157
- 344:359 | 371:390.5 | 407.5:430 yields -2.9 Hz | 156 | 122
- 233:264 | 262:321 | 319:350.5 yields 9.4 Hz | 145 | 145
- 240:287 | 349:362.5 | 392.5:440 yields -3.1 Hz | 130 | 120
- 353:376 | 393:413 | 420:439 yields -4.9 Hz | 156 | 93.6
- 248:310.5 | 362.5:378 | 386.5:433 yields -3.8 Hz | 125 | 132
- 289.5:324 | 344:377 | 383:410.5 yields -4.2 Hz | 124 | 150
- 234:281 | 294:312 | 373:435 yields 1.0 Hz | 136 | 137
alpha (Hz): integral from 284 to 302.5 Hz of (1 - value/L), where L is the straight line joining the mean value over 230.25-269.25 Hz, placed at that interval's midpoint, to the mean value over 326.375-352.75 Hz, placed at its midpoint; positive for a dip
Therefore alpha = 3.5 Hz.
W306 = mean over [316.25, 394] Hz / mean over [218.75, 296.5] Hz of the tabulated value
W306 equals 1.1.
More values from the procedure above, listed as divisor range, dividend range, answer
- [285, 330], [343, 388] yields 1.27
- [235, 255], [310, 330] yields 0.84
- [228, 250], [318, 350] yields 0.92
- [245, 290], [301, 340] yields 1.07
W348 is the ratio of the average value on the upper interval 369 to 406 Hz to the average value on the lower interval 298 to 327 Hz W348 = 1.2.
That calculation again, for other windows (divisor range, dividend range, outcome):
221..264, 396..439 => 0.81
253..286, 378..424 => 1.16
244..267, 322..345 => 1.10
